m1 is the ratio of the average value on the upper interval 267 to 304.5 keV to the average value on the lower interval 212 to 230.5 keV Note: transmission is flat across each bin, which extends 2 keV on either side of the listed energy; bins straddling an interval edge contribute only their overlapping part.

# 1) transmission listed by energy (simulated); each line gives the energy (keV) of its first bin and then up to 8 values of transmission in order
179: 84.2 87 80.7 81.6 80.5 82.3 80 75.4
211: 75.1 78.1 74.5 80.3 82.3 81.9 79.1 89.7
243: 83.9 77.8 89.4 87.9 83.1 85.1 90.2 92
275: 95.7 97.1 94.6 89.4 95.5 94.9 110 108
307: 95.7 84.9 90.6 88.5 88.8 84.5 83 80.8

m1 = 1.2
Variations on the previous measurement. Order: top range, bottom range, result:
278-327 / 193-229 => 1.20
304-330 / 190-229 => 1.13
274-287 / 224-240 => 1.15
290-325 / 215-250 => 1.17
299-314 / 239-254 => 1.15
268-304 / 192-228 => 1.23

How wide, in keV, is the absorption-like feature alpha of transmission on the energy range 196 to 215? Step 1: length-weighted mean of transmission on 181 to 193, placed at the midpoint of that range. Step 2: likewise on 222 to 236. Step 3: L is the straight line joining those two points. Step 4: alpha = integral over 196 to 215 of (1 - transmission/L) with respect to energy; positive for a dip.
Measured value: 0.9 keV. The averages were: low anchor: 83.1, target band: 78.3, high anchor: 81.1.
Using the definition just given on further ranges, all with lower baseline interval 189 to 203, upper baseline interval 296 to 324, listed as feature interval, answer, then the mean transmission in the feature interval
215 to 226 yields 0.8 keV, 78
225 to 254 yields 1.0 keV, 83.6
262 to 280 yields -0.3 keV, 92.1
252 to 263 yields 0.4 keV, 85.8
